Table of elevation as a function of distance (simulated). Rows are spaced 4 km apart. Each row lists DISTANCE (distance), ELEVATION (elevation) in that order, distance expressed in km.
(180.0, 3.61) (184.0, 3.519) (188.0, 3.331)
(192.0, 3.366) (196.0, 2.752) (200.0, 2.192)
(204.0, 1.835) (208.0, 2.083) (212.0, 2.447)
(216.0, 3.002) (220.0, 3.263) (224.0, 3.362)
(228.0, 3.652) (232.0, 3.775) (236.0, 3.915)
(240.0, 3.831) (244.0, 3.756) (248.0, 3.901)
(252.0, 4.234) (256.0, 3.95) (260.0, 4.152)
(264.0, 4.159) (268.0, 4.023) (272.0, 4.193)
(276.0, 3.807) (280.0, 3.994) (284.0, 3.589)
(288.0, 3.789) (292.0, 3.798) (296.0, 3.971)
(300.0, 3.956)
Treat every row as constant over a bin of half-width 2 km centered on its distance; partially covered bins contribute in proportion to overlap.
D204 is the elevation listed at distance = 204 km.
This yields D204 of 1.835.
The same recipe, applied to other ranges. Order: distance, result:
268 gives 4.023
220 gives 3.263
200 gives 2.192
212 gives 2.447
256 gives 3.95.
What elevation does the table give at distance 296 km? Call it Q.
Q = 3.971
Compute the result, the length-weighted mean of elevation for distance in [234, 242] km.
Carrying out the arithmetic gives 3.87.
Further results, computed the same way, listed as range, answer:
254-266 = 4.09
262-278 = 4.05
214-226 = 3.21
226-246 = 3.79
